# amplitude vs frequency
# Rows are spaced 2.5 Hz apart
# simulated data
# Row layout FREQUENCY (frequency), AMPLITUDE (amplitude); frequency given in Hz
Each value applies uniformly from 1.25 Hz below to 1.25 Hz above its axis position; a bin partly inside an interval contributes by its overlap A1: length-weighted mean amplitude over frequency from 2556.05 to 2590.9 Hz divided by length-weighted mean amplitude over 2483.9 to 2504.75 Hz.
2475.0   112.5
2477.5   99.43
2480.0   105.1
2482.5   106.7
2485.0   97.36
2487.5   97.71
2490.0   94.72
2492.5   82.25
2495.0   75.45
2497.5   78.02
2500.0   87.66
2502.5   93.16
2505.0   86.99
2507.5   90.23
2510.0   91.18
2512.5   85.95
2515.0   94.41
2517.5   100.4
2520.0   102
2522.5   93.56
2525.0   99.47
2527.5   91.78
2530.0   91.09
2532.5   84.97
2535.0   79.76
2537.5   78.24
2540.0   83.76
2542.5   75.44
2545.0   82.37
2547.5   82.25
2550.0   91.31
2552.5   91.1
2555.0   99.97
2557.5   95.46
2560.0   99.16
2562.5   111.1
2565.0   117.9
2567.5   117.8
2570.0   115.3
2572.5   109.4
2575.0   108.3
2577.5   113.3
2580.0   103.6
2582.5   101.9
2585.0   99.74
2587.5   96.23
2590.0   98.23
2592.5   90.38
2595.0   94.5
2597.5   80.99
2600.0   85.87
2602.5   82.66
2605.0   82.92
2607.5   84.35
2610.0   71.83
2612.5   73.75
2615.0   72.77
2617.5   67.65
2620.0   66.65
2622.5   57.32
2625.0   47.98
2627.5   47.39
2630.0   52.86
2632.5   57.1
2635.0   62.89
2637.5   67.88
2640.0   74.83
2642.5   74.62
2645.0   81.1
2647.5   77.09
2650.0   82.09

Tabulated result 1.2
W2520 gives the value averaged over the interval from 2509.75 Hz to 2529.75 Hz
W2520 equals 94.8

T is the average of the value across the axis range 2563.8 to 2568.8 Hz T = 118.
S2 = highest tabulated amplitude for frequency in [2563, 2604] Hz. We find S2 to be 117.9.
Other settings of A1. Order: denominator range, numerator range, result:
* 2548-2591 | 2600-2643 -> 0.65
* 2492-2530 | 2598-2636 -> 0.75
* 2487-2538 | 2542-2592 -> 1.13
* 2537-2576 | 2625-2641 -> 0.61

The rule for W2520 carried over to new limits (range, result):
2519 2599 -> 96.2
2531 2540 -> 81.7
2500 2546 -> 89.1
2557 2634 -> 87.1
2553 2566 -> 104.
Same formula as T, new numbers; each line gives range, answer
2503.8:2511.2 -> 89.5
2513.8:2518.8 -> 97.5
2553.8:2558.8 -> 97.7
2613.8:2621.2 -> 69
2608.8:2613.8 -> 72.8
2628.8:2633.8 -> 55.1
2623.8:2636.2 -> 53.6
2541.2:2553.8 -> 84.6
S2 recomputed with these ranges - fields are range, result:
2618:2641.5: 74.83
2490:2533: 102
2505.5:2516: 94.41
